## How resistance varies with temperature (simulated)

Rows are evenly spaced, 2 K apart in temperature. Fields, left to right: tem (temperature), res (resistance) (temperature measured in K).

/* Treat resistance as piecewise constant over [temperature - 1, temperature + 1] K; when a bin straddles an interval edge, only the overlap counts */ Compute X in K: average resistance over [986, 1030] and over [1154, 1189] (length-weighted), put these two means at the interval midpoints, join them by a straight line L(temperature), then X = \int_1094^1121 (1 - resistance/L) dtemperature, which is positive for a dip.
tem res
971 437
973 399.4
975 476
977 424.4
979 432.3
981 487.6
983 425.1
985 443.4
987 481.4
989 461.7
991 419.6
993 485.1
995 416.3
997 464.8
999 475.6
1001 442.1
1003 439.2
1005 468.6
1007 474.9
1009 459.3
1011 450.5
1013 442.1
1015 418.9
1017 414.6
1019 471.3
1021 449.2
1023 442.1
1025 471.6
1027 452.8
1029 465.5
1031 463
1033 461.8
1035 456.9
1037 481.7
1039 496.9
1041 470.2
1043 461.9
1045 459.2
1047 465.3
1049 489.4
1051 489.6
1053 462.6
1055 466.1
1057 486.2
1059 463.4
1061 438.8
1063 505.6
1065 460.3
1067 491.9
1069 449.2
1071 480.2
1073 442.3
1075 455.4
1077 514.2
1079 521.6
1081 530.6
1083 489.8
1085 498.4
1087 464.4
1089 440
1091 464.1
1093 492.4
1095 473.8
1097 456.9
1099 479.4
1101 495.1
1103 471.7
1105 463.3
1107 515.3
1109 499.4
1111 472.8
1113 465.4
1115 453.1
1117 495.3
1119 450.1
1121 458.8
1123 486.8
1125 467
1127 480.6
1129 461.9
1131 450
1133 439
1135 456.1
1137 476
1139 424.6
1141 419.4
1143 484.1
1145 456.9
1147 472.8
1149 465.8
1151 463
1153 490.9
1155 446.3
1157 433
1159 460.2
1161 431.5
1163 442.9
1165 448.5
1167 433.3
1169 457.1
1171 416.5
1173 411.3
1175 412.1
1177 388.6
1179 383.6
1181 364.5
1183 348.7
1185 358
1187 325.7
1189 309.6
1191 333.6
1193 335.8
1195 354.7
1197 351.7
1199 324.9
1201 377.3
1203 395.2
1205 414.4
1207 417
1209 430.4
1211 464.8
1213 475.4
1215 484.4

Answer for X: -3.2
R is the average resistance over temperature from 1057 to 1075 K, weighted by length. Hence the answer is 467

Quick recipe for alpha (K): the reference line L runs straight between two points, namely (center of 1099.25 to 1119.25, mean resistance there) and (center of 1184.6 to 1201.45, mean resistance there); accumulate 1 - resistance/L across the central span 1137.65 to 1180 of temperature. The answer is -4.71 K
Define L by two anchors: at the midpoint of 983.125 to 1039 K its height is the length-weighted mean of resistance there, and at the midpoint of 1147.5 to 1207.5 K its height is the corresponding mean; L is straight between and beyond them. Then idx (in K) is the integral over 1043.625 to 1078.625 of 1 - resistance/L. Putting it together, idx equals -2.7 K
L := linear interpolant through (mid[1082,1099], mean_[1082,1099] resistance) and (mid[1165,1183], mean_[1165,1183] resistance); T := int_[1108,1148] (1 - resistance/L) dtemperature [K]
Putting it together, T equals -1.8 K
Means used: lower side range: 473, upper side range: 407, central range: 464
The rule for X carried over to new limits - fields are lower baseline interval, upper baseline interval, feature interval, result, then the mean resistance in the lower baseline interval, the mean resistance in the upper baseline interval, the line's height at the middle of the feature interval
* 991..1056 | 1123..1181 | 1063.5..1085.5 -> -1.5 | 460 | 445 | 454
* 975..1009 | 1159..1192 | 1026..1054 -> -2.0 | 454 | 394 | 438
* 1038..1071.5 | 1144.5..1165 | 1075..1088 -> -0.9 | 473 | 456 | 468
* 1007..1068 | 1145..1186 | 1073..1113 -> -3.1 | 464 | 427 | 448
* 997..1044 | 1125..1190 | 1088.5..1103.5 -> -1.0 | 458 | 429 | 442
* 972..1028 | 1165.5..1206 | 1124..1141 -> -2.5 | 450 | 376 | 397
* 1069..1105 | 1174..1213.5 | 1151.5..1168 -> -1.6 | 479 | 377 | 410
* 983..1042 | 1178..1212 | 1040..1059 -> -1.4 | 456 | 370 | 439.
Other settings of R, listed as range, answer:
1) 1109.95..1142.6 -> 460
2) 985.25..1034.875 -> 454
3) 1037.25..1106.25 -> 476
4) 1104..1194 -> 436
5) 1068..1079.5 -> 475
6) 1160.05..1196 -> 386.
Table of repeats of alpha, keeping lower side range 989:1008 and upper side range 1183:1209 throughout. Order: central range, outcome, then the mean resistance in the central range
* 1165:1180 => -1.8 K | 417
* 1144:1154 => -2.3 K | 470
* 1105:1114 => -1.9 K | 485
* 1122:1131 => -1.8 K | 471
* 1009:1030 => -0.2 K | 448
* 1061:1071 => -1.2 K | 473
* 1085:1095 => -1.4 K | 469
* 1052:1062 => -0.9 K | 463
